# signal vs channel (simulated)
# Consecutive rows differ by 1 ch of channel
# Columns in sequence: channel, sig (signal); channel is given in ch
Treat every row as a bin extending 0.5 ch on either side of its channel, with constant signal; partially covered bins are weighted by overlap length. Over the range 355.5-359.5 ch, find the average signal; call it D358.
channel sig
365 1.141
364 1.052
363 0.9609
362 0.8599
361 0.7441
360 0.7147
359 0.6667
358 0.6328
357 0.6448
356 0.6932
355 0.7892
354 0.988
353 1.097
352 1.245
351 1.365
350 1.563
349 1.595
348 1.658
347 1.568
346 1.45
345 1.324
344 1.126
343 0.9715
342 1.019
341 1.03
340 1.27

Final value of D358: 0.659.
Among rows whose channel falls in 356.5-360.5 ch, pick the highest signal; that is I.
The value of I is 0.7147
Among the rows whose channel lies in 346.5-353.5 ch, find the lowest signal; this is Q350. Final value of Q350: 1.097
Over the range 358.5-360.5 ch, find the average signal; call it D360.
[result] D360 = 0.691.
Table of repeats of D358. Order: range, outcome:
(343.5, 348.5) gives 1.43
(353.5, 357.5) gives 0.779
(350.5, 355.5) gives 1.1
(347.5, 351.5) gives 1.55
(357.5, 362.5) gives 0.724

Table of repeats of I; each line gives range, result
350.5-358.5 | 1.365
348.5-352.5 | 1.595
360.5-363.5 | 0.9609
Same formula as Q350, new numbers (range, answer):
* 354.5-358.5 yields 0.6328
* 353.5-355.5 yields 0.7892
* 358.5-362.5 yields 0.6667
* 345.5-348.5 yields 1.45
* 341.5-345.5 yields 0.9715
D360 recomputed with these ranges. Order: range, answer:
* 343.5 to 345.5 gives 1.23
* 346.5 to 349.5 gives 1.61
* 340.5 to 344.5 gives 1.04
